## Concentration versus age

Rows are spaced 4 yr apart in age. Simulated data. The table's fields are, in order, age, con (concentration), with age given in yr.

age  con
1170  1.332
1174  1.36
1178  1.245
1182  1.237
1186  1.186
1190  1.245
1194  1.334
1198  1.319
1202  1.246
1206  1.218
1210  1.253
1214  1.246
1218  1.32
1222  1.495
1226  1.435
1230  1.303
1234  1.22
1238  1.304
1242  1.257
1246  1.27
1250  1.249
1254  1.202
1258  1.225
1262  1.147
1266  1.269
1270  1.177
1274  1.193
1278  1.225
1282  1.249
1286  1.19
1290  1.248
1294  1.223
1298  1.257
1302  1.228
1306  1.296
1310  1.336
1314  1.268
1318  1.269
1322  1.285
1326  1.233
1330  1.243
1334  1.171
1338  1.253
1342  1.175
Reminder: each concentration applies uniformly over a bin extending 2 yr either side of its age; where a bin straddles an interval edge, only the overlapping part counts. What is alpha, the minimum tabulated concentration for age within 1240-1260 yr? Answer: 1.202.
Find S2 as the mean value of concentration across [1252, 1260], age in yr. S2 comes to 1.21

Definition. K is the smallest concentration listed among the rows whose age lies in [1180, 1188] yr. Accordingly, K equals 1.186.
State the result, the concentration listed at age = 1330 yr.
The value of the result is 1.243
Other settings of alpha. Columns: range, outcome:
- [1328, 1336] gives 1.171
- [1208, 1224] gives 1.246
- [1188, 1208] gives 1.218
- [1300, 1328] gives 1.228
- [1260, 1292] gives 1.147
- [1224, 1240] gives 1.22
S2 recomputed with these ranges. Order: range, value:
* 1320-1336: 1.23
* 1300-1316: 1.28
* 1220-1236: 1.36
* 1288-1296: 1.24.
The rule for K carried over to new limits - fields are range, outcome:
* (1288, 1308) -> 1.223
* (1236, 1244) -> 1.257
